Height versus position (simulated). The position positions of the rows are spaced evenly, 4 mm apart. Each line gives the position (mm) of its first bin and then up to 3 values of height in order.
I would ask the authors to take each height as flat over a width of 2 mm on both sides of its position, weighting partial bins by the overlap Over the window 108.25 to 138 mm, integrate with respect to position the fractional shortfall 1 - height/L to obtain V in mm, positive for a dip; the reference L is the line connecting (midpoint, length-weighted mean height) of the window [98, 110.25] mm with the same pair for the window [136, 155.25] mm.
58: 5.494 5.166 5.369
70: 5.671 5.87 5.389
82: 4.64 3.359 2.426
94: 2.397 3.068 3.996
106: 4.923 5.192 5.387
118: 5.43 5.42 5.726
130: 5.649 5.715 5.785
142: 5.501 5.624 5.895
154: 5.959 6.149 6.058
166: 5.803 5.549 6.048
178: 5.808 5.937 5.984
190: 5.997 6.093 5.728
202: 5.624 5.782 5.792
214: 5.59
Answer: -3.17 mm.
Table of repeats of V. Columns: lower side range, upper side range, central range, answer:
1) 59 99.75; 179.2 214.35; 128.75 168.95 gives -4.3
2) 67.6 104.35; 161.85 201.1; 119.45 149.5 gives -3.8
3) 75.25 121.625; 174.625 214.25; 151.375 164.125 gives -1.9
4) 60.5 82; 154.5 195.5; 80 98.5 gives 7.8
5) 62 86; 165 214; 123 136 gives -0.4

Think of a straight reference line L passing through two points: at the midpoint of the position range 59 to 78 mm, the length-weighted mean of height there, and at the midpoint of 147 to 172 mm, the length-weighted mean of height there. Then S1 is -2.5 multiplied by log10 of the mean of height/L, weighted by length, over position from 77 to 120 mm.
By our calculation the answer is 0.33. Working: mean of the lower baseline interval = 5.5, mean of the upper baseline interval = 5.89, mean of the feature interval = 4.17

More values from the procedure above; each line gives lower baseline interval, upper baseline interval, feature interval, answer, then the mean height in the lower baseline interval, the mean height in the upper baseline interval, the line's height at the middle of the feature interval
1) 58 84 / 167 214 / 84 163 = 0.13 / 5.36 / 5.84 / 5.57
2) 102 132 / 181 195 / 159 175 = -0.01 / 5.3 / 6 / 5.79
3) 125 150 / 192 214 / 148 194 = -0.04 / 5.68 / 5.78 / 5.73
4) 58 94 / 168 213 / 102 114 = 0.01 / 4.65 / 5.84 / 4.98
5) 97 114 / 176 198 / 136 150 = -0.10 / 4.5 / 5.94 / 5.16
